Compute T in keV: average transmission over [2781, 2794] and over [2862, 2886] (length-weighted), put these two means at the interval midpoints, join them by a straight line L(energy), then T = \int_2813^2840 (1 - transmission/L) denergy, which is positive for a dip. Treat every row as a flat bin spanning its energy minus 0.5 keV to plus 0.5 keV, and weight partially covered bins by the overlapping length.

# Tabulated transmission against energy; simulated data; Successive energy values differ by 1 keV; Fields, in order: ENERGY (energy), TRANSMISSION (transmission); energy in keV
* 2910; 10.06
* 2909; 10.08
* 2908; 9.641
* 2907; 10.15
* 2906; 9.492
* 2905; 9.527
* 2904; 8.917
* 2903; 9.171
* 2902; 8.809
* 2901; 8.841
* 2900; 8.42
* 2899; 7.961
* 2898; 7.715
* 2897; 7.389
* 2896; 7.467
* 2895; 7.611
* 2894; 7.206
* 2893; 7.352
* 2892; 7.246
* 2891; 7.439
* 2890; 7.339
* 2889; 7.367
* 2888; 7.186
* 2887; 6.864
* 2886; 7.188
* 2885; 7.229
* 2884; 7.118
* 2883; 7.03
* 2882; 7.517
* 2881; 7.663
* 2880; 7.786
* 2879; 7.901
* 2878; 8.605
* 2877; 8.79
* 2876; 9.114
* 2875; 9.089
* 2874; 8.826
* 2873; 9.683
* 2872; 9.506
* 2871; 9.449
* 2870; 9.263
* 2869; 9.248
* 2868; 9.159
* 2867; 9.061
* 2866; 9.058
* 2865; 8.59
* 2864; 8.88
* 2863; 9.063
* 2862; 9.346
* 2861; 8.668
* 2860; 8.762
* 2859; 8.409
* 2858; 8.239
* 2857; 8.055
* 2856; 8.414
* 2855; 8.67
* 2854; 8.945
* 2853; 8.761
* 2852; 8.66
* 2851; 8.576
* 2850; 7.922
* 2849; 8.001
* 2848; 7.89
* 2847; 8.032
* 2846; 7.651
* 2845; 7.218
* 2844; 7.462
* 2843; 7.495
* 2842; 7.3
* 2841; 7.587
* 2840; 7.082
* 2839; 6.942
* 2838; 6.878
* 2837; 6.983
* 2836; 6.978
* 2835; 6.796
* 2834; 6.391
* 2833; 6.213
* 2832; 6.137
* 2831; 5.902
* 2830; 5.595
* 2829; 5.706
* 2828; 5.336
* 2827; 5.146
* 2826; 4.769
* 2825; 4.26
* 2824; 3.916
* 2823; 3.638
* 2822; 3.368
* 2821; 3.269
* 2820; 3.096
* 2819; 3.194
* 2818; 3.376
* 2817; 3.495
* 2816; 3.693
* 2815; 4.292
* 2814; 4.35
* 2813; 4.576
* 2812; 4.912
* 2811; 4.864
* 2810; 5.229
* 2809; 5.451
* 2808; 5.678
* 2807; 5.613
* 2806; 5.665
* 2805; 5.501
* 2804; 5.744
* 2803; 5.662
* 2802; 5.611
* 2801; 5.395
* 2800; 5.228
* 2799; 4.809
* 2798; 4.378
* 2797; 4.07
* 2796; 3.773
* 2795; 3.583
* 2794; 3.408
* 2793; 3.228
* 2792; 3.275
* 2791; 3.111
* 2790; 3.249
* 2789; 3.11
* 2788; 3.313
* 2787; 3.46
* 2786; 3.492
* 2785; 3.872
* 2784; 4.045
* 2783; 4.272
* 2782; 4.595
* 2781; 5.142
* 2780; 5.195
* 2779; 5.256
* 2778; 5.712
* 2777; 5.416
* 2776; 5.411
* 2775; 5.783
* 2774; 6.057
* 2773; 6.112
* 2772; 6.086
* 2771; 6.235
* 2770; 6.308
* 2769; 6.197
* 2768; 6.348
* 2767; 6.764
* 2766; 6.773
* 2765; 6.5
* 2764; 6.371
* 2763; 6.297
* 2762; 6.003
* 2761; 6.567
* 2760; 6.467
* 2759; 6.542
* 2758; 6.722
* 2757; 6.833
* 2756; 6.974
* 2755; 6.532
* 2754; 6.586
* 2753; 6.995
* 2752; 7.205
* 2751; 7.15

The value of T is 4.2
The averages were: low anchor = 3.64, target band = 5.02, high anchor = 8.58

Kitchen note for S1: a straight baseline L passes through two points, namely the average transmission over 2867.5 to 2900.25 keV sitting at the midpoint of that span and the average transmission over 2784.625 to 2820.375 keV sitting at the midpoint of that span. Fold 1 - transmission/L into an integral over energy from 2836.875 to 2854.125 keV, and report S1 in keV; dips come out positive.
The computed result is -4.0 keV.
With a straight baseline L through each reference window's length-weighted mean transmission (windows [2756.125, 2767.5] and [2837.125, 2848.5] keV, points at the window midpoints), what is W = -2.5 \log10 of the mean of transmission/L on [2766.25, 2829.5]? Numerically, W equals 0.42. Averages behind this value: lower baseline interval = 6.55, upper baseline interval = 7.4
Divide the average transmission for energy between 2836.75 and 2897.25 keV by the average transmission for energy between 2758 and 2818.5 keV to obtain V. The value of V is 1.61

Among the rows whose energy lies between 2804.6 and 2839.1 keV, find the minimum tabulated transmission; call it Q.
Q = 3.096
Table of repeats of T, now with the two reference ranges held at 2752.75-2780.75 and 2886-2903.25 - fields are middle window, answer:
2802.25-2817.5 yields 3.9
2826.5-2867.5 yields -2.7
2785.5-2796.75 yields 5.4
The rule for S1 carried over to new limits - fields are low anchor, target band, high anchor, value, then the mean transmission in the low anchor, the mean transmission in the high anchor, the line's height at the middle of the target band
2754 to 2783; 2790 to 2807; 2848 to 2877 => 6.0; 6.09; 8.82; 6.96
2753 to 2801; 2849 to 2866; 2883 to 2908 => -3.6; 5.24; 7.97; 7.1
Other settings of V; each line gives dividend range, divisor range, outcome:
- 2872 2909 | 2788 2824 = 1.90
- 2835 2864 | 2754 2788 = 1.39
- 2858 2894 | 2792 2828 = 1.86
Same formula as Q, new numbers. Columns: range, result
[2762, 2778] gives 5.411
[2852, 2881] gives 7.663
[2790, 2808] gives 3.111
